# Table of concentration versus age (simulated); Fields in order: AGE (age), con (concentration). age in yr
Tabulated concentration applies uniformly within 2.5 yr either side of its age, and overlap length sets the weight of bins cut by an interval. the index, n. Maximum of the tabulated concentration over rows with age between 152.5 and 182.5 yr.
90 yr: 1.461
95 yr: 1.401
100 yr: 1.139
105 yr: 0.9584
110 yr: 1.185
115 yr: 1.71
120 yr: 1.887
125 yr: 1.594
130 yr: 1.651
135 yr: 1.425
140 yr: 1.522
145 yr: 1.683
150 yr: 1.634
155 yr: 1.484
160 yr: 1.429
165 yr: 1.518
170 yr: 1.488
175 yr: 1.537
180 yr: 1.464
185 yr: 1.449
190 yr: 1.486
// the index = 1.537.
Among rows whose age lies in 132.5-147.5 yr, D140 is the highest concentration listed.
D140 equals 1.683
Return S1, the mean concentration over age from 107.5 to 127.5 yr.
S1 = 1.59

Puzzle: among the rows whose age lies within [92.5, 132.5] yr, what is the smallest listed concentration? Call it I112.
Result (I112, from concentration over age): 0.9584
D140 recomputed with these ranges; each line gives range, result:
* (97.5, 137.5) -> 1.887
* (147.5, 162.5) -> 1.634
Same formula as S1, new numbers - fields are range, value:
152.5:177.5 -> 1.49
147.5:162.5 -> 1.52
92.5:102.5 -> 1.27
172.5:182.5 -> 1.5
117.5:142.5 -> 1.62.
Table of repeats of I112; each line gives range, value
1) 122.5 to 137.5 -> 1.425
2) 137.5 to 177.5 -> 1.429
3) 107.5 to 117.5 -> 1.185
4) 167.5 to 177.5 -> 1.488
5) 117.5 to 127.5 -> 1.594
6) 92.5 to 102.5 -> 1.139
